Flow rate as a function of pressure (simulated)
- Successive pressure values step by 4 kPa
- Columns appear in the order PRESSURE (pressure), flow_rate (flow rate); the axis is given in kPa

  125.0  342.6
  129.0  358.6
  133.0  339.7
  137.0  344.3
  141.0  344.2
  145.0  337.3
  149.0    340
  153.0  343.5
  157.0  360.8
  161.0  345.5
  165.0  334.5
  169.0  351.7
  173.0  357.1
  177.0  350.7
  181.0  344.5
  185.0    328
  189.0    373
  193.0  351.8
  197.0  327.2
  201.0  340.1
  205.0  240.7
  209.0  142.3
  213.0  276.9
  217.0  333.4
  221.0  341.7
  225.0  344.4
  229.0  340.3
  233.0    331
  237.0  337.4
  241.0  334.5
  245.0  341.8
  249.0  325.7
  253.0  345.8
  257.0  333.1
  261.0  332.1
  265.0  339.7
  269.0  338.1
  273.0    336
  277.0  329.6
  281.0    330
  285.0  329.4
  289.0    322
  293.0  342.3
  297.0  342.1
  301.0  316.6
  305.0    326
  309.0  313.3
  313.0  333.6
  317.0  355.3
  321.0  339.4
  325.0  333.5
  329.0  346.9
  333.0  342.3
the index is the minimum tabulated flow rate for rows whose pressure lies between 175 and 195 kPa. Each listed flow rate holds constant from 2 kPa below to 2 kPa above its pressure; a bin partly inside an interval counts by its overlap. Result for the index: 328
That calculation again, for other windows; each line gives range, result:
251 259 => 333.1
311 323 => 333.6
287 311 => 313.3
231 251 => 325.7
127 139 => 339.7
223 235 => 331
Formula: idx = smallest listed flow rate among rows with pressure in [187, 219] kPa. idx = 142.3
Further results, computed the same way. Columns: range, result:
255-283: 329.6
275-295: 322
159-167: 334.5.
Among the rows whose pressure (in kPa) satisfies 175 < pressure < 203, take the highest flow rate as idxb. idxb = 373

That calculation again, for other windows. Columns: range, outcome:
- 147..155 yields 343.5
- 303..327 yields 355.3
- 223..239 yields 344.4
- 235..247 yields 341.8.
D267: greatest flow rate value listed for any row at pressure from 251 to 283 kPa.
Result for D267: 345.8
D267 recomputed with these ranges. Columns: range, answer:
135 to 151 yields 344.3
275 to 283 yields 330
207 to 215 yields 276.9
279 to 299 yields 342.3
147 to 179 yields 360.8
